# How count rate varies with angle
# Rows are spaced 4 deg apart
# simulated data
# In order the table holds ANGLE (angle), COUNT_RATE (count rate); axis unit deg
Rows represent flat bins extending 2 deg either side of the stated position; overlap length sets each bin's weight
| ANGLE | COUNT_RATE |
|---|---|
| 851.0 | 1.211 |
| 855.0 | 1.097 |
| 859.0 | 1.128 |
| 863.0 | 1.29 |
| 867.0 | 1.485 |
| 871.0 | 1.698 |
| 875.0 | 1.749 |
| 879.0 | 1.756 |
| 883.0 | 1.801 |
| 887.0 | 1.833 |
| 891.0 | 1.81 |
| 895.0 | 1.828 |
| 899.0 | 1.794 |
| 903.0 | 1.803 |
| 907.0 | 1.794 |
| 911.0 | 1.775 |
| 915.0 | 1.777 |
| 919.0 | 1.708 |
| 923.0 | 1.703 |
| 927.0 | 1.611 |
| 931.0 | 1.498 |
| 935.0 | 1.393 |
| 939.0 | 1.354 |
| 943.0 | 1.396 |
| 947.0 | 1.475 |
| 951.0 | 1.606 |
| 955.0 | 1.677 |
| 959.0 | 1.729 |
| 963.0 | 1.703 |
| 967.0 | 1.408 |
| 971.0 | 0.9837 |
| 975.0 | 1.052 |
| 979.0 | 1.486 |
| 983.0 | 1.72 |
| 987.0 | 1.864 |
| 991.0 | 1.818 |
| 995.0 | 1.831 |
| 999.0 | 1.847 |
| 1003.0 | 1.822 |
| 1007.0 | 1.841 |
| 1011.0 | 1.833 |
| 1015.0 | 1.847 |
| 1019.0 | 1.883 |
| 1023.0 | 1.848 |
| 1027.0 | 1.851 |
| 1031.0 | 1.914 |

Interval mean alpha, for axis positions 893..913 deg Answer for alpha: 1.8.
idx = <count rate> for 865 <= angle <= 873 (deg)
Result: 1.59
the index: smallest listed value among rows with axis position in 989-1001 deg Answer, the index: 1.818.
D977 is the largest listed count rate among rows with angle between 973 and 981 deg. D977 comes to 1.486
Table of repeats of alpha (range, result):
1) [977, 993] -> 1.72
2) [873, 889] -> 1.78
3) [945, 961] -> 1.62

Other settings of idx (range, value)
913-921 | 1.74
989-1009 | 1.83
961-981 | 1.33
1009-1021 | 1.85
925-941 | 1.46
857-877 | 1.47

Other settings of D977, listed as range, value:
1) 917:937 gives 1.708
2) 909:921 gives 1.777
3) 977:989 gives 1.864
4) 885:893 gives 1.833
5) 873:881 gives 1.756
